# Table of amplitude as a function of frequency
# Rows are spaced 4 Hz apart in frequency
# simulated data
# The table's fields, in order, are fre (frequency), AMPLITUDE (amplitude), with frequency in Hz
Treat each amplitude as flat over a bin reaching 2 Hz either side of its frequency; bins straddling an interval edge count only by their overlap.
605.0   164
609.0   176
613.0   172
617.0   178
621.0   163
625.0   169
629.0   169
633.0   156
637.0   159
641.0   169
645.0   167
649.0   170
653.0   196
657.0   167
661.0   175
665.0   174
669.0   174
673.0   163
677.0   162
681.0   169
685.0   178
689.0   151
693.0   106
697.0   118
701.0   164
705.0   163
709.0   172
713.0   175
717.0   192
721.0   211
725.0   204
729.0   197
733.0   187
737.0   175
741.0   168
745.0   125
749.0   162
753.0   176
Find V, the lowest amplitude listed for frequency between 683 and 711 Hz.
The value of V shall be 106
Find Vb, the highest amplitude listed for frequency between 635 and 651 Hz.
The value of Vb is 170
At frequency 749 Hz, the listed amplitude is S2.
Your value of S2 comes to 162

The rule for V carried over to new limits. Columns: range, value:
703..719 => 163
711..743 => 168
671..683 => 162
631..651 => 156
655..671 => 167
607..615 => 172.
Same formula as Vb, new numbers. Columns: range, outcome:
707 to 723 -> 211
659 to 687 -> 178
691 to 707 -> 164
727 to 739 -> 197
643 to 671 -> 196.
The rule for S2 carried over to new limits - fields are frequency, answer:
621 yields 163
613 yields 172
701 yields 164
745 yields 125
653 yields 196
